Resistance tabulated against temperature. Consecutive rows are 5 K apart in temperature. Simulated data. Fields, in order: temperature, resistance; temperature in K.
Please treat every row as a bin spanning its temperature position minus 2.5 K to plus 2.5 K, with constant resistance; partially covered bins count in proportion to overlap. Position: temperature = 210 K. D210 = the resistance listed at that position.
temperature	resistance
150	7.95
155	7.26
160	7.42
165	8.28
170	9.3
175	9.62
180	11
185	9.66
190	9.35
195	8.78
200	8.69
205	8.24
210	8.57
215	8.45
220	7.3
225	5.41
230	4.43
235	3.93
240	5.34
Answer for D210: 8.57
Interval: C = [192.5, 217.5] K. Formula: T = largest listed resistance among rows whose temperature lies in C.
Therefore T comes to 8.78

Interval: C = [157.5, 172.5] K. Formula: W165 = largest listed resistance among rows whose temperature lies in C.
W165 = 9.3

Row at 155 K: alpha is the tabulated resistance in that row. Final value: 7.26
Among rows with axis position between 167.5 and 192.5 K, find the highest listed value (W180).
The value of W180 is 11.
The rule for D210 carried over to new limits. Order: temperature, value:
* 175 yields 9.62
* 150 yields 7.95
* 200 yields 8.69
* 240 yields 5.34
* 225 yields 5.41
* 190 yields 9.35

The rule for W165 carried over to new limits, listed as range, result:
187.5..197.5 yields 9.35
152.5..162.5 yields 7.42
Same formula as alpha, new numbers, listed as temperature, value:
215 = 8.45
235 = 3.93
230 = 4.43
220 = 7.3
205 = 8.24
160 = 7.42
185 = 9.66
